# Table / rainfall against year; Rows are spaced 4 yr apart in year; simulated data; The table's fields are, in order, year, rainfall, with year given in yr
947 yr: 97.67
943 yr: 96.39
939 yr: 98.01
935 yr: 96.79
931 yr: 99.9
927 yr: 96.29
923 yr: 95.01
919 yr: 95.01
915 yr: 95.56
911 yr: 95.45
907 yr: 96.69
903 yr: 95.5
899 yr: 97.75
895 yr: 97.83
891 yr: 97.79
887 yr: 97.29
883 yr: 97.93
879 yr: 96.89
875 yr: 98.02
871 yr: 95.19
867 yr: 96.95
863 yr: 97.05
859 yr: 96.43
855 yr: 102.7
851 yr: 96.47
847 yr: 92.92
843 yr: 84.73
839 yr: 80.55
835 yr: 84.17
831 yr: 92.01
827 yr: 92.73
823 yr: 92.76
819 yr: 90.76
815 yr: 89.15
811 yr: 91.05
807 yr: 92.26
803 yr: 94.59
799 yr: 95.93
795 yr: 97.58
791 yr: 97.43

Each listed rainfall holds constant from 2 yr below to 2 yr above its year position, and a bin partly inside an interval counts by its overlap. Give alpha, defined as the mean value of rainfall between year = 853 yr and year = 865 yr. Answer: 98.7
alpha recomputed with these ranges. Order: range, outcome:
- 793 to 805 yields 96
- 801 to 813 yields 92.6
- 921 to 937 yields 97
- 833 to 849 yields 85.6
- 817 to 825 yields 91.8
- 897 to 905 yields 96.6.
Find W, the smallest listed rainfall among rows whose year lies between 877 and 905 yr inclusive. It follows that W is 95.5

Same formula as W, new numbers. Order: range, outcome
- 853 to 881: 95.19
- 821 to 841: 80.55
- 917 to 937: 95.01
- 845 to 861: 92.92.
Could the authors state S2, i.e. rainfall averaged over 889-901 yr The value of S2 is 97.8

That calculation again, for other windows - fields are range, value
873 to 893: 97.6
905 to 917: 95.9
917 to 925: 95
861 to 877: 96.8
